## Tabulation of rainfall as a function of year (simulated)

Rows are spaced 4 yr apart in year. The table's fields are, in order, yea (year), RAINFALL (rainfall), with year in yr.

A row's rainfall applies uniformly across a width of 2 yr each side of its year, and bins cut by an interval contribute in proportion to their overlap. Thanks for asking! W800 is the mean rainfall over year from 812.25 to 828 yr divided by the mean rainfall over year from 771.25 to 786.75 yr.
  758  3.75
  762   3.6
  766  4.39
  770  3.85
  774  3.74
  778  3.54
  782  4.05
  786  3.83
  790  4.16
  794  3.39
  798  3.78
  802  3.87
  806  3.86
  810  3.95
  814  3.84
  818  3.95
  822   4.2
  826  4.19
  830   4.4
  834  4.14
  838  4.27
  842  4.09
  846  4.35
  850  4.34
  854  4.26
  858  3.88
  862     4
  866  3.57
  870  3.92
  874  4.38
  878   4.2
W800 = 1.1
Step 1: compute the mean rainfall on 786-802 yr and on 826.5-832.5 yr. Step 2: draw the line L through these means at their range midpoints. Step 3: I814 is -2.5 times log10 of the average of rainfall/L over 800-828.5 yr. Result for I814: 0.03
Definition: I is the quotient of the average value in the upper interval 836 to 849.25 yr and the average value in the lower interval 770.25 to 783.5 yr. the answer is 1.12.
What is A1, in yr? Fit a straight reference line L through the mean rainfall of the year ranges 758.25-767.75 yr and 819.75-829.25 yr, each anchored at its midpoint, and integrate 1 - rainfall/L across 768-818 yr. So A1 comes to 3.0 yr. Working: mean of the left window 3.94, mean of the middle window 3.83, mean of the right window 4.22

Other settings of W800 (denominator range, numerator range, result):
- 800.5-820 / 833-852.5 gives 1.09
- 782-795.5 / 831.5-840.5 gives 1.09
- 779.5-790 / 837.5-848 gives 1.07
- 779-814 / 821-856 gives 1.10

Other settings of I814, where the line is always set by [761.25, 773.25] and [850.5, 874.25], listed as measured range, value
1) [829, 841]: -0.068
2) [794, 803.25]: 0.069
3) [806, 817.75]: 0.022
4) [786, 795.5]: 0.045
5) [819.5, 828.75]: -0.058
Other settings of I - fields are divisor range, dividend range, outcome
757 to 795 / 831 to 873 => 1.07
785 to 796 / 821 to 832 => 1.13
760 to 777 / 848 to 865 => 1.06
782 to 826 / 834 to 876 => 1.05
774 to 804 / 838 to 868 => 1.07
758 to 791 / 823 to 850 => 1.09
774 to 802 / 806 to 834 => 1.07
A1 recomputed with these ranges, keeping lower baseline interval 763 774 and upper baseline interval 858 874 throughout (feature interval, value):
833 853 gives -1.6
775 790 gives 0.5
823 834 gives -0.9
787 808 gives 0.9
